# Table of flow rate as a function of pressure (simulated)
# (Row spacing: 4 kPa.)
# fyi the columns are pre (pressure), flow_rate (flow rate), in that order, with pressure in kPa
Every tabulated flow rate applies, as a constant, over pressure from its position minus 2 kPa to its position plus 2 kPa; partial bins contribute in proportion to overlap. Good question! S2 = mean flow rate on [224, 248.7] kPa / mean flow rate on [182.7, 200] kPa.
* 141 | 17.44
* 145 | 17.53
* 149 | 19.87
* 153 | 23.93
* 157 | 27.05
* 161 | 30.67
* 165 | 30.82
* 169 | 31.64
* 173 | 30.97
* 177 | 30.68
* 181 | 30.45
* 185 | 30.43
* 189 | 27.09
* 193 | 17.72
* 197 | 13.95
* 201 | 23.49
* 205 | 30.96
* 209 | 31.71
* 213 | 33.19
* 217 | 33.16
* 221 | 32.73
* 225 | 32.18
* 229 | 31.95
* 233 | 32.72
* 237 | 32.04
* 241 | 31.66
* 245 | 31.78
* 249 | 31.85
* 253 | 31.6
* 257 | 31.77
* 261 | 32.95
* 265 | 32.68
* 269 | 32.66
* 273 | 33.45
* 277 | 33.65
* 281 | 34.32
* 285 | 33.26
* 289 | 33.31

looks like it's 1.4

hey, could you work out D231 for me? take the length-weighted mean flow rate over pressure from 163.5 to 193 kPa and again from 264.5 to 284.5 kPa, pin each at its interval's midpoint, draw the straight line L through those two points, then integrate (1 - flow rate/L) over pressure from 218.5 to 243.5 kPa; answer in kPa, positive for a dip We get -0.5 kPa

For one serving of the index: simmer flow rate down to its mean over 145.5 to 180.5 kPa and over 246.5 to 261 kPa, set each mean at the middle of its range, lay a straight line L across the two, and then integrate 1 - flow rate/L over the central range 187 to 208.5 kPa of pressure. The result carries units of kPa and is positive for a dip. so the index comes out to 4.5 kPa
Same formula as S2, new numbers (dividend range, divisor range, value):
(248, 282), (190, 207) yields 1.50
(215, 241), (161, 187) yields 1.05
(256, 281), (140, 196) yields 1.27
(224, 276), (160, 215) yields 1.15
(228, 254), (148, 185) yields 1.11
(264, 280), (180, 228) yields 1.18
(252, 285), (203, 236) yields 1.02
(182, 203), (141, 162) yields 1.00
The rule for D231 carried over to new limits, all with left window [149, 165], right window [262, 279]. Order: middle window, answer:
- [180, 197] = 2.2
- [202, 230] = -1.8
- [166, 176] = -1.3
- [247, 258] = 0.1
